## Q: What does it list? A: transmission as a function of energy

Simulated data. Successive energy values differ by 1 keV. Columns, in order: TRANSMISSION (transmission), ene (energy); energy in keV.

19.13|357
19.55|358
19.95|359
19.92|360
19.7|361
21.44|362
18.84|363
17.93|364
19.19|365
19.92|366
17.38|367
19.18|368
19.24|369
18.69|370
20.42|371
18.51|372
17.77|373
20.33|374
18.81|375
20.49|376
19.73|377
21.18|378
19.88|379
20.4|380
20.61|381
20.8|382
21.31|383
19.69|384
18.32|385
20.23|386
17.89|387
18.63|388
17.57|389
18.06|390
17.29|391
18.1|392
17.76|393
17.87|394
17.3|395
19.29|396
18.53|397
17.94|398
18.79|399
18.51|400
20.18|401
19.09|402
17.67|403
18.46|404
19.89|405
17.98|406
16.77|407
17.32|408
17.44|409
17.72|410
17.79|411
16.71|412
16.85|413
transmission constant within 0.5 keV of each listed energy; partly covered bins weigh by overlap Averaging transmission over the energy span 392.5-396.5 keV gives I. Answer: 18.1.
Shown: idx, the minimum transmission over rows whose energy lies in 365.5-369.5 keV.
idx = 17.38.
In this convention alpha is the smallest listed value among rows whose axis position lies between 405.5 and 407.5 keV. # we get 16.77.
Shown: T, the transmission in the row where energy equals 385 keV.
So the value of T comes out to 18.32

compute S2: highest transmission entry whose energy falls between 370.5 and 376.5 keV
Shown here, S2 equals 20.49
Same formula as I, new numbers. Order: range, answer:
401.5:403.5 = 18.4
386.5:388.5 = 18.3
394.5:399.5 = 18.4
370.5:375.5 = 19.2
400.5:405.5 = 19.1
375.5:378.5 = 20.5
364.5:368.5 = 18.9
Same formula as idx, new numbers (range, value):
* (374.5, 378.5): 18.81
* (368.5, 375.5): 17.77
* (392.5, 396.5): 17.3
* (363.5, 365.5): 17.93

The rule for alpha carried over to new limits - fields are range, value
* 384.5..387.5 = 17.89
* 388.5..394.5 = 17.29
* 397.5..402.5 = 17.94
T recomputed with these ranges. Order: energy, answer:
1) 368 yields 19.18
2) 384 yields 19.69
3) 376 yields 20.49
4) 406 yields 17.98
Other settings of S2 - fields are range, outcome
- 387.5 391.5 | 18.63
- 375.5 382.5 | 21.18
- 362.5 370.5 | 19.92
